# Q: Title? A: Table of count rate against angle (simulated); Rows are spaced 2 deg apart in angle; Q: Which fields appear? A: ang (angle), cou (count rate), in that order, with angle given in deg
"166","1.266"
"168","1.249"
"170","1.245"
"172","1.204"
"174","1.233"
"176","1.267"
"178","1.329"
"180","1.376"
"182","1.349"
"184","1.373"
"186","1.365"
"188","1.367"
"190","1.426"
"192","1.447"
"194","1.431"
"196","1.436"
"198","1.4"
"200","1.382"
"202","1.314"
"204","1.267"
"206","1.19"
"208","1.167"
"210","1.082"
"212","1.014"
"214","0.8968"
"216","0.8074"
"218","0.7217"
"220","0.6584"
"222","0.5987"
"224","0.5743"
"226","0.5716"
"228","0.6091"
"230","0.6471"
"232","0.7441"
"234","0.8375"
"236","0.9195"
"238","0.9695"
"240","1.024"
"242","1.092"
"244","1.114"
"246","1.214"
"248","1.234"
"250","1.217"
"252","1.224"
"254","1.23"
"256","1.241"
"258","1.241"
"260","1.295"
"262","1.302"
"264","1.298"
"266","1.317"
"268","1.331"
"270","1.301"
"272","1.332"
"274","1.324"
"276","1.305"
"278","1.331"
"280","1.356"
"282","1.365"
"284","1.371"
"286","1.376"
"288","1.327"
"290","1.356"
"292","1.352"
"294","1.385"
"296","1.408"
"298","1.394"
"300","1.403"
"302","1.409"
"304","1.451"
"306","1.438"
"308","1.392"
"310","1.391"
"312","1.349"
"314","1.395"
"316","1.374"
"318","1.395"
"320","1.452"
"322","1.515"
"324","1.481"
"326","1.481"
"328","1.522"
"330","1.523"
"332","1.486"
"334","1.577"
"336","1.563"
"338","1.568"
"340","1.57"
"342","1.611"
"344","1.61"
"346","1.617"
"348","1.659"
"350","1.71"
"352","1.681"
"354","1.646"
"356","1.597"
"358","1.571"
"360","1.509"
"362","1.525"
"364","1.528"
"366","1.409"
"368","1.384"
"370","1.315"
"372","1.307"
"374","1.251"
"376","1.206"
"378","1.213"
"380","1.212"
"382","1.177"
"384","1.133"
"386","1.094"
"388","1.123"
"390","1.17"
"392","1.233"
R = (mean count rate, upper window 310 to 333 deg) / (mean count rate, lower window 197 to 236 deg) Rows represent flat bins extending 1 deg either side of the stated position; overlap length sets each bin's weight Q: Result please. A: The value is 1.6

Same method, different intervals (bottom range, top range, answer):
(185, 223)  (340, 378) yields 1.30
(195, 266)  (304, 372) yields 1.44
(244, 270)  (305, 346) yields 1.18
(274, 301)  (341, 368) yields 1.16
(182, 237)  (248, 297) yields 1.25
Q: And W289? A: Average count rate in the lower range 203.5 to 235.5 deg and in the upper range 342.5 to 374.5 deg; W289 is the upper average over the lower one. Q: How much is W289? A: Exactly 1.8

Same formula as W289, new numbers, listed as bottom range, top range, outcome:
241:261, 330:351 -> 1.32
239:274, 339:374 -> 1.24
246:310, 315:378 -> 1.13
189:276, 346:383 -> 1.31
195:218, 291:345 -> 1.26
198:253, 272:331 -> 1.44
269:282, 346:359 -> 1.24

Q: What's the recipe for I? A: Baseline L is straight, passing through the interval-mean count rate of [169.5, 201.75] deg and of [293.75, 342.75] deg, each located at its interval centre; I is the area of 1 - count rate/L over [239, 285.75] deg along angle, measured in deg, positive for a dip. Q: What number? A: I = 5.0 deg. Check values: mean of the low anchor 1.35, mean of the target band 1.27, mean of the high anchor 1.46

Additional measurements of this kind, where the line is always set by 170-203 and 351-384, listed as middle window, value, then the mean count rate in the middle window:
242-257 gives 1.8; 1.2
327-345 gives -2.2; 1.56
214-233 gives 9.6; 0.672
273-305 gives 0.2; 1.37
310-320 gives 0.0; 1.39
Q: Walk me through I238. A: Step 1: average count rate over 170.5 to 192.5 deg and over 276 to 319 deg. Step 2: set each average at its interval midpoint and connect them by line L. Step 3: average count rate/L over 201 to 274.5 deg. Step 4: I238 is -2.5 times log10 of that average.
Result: 0.28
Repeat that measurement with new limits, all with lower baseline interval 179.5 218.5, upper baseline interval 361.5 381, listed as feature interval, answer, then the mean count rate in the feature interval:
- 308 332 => -0.11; 1.44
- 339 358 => -0.23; 1.63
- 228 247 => 0.33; 0.933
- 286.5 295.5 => -0.06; 1.36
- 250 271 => 0.00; 1.28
